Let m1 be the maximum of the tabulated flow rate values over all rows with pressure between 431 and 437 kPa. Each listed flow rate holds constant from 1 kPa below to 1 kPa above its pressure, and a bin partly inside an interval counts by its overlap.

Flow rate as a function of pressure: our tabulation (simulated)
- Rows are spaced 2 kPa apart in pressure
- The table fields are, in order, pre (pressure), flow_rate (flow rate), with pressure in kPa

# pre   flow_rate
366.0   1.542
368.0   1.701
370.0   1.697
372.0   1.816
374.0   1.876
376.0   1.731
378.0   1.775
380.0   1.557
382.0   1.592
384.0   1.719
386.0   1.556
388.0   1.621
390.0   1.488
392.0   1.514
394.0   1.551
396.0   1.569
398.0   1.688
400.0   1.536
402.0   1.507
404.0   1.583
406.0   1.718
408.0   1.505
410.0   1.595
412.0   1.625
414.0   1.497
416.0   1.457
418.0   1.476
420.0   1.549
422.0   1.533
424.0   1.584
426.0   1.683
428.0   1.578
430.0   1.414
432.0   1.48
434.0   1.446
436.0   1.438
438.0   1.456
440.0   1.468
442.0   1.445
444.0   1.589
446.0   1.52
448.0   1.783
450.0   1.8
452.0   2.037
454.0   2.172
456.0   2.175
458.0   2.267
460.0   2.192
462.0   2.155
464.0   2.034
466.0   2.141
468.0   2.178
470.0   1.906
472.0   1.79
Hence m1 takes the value 1.48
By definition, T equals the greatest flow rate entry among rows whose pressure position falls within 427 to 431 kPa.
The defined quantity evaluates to 1.578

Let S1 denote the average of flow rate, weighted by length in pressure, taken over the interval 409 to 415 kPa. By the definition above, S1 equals 1.57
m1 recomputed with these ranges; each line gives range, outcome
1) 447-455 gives 2.172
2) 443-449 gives 1.783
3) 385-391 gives 1.621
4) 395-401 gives 1.688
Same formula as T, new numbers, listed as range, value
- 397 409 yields 1.718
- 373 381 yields 1.876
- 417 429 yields 1.683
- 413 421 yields 1.549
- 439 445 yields 1.589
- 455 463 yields 2.267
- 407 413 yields 1.625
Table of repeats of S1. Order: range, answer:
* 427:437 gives 1.47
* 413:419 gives 1.48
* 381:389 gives 1.62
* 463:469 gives 2.12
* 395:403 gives 1.57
